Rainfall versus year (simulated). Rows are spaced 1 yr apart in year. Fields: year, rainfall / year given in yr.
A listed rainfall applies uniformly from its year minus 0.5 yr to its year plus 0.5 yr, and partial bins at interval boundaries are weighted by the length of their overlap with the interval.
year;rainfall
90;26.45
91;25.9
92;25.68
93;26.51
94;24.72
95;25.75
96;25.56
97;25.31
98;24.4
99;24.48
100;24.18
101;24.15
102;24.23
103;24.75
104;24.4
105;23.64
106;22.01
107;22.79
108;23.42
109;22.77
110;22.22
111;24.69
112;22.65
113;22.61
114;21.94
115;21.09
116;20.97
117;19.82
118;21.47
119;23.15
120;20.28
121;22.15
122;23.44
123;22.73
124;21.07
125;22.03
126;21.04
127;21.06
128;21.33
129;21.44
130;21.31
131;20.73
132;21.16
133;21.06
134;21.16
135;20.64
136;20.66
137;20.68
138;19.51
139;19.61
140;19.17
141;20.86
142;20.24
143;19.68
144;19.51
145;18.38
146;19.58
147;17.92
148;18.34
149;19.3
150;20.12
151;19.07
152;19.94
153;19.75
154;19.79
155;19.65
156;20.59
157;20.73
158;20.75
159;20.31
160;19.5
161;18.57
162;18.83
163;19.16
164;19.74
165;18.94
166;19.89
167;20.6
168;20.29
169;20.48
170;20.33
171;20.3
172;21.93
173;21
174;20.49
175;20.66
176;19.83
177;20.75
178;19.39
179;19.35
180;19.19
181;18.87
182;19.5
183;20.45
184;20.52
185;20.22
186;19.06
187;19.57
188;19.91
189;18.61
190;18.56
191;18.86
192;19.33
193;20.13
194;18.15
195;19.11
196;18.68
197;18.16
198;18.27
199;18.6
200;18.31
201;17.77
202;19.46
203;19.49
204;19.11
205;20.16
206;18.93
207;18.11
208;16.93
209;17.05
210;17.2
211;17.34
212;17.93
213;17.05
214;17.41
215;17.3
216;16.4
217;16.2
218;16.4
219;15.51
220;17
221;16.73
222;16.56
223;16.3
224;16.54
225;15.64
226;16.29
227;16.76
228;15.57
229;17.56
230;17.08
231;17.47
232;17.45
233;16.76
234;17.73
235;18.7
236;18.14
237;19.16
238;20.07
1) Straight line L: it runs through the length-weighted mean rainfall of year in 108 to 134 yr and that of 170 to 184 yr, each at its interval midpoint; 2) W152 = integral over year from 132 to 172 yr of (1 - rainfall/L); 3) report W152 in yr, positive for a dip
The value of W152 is 1.9 yr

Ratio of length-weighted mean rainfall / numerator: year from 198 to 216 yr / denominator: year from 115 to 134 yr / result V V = 0.8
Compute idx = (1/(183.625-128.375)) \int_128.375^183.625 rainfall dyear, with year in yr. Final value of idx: 20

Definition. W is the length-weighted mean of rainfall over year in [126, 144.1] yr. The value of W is 20.6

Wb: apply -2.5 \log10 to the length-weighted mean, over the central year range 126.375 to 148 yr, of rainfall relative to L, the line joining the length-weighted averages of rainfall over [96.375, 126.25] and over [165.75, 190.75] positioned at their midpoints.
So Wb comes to 0.078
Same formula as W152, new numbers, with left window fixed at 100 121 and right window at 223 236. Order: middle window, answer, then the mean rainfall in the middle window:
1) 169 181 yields -0.40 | 20.2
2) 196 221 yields 0.34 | 17.8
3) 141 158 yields 0.97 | 19.6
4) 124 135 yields 0.29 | 21.2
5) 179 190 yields -0.23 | 19.5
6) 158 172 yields 0.13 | 19.9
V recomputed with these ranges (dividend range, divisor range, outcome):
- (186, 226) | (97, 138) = 0.81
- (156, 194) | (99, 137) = 0.89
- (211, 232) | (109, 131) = 0.77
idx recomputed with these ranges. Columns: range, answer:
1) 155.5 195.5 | 19.8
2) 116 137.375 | 21.3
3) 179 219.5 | 18.5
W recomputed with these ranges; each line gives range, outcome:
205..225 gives 17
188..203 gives 18.8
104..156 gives 21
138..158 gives 19.6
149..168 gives 19.8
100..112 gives 23.5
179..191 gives 19.5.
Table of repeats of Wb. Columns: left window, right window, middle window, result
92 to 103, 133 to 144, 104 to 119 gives 0.05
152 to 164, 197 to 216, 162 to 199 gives -0.04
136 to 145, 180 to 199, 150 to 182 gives -0.02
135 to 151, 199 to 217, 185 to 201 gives -0.03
